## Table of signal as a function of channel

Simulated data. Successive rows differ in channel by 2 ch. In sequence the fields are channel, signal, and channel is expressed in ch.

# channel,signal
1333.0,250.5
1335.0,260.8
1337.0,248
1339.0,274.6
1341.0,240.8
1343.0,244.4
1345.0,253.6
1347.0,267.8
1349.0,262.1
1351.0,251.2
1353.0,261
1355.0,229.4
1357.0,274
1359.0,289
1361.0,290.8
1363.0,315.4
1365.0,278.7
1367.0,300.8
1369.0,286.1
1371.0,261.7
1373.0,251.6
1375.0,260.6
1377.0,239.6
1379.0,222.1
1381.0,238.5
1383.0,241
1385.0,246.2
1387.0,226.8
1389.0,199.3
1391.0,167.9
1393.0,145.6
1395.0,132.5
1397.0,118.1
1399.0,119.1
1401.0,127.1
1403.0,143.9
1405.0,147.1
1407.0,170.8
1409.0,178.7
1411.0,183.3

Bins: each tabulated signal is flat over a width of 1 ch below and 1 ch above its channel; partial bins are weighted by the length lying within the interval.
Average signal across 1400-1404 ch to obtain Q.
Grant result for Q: 136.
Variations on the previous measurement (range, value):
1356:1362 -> 285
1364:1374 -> 276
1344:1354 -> 259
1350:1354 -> 256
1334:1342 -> 256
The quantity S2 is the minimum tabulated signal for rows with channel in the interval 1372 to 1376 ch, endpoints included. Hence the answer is 251.6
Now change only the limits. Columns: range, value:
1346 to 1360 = 229.4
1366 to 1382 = 222.1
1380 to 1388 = 226.8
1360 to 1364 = 290.8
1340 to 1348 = 240.8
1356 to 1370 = 274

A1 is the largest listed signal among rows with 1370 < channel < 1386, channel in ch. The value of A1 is 261.7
